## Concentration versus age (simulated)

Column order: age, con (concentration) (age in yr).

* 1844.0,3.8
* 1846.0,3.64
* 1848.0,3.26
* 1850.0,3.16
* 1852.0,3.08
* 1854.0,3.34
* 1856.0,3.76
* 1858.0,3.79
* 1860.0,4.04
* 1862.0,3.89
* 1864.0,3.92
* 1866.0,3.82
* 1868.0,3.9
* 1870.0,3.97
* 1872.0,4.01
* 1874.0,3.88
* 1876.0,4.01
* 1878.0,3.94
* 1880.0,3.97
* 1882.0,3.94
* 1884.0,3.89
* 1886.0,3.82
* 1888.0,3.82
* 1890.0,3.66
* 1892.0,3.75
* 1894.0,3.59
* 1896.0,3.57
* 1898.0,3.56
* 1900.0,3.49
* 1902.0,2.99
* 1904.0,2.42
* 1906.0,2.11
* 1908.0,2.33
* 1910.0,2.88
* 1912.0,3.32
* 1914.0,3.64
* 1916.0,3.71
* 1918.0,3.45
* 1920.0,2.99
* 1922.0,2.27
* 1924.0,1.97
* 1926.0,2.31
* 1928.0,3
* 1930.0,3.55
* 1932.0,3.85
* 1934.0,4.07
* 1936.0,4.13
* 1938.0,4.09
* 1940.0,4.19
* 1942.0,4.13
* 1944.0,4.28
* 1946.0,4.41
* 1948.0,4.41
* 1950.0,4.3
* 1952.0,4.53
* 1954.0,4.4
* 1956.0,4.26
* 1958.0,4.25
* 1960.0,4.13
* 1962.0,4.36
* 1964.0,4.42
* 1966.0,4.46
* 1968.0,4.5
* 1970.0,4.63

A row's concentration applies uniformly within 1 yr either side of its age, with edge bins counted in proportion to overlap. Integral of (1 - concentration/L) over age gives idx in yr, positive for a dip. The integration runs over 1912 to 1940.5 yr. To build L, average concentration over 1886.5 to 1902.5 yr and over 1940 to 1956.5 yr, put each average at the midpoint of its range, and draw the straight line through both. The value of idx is 4.8 yr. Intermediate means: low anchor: 3.58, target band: 3.36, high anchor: 4.33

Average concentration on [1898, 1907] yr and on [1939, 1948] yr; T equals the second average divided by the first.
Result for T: 1.50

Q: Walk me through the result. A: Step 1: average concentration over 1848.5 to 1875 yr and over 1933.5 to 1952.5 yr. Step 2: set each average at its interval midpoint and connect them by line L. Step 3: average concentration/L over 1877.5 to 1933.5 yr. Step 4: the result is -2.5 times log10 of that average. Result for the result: 0.21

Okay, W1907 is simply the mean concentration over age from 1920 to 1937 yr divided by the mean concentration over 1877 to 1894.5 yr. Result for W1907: 0.8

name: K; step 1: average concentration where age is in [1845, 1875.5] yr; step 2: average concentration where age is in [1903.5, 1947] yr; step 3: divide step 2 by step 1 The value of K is 0.9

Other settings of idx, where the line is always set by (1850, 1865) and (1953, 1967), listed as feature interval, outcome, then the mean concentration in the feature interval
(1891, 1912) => 4.6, 3.08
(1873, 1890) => -0.4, 3.89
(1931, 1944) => 0.3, 4.09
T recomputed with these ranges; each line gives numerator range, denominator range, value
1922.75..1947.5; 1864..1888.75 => 0.94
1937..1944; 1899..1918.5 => 1.38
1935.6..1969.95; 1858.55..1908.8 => 1.19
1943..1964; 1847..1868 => 1.20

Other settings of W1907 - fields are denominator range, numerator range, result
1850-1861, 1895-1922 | 0.87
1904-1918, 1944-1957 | 1.46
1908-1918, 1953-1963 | 1.30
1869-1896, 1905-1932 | 0.76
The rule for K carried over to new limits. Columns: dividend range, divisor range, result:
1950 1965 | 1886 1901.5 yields 1.20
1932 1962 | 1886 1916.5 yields 1.30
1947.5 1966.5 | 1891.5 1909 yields 1.42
